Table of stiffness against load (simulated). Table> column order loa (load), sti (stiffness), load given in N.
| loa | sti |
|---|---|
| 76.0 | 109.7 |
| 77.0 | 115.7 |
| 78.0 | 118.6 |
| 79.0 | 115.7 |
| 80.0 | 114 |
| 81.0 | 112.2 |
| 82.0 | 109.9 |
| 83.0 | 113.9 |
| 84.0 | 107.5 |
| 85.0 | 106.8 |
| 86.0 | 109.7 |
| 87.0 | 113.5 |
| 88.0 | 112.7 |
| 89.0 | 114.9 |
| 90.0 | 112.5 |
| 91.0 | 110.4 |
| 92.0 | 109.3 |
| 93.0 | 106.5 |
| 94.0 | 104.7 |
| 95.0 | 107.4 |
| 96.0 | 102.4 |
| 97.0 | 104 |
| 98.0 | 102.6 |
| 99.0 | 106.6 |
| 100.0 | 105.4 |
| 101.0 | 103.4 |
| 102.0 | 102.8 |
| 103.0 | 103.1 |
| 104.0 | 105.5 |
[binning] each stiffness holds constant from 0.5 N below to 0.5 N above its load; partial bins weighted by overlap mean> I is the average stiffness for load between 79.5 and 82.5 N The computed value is 112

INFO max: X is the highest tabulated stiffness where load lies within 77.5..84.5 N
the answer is 118.6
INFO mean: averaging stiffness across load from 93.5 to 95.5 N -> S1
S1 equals 106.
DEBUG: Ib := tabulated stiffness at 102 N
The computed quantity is 102.8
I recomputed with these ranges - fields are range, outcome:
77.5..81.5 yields 115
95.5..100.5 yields 104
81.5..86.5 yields 110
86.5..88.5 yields 113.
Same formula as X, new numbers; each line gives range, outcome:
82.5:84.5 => 113.9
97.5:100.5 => 106.6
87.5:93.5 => 114.9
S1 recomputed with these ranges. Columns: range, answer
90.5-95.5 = 108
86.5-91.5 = 113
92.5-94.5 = 106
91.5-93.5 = 108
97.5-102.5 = 104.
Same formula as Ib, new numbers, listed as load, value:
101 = 103.4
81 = 112.2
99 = 106.6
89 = 114.9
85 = 106.8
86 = 109.7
